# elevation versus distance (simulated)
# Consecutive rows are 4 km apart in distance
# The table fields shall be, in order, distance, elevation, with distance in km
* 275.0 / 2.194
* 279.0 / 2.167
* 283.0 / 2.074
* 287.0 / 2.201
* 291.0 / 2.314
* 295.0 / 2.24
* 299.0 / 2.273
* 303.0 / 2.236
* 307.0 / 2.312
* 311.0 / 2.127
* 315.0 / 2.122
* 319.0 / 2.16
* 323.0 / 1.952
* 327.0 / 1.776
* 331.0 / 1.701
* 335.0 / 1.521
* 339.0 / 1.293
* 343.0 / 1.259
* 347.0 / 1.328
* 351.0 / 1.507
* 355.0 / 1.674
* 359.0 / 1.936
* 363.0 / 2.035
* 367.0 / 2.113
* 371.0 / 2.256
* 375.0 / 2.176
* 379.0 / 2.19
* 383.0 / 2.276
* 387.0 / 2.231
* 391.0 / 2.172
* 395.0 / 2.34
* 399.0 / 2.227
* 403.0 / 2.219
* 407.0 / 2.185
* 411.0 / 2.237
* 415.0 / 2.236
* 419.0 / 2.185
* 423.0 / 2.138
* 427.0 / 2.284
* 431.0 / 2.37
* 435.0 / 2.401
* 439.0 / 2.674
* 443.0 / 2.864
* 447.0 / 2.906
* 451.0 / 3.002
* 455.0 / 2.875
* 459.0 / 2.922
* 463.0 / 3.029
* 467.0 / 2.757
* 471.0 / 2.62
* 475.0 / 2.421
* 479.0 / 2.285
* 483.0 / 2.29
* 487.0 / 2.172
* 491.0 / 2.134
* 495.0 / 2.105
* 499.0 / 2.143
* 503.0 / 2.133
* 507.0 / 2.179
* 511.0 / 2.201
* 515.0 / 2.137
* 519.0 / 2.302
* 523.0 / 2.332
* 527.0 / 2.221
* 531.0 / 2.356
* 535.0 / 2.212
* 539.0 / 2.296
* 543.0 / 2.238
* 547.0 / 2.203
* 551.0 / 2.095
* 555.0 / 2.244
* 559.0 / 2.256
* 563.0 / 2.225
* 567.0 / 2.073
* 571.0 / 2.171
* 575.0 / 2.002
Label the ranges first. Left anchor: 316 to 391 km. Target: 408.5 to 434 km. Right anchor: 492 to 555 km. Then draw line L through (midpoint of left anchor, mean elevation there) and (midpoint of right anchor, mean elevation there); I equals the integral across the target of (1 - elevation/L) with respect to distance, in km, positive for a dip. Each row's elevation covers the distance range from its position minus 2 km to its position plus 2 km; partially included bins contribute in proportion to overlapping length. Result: -3.09 km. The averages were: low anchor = 1.87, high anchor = 2.21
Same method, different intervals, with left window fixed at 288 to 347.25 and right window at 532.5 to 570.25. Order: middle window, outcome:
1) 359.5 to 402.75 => -4.1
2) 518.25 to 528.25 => -0.5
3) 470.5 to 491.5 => -1.9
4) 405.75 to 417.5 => -1.0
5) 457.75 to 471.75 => -4.9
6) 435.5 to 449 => -4.5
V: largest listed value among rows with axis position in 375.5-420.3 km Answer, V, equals 2.34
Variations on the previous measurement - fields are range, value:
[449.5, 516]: 3.029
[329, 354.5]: 1.701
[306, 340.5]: 2.312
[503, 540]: 2.356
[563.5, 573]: 2.171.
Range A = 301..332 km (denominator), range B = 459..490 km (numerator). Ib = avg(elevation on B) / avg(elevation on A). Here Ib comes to 1.23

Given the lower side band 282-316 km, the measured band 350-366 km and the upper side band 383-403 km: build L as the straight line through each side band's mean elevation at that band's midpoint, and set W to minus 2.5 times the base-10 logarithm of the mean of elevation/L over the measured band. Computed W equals 0.22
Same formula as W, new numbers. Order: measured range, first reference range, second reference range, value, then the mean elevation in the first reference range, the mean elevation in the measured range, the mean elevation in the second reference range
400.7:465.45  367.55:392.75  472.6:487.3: -0.12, 2.21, 2.53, 2.31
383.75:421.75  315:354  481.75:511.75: -0.20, 1.64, 2.23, 2.17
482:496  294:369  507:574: -0.02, 1.87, 2.17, 2.22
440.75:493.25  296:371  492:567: -0.25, 1.87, 2.63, 2.21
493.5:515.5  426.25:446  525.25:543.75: 0.10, 2.55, 2.15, 2.27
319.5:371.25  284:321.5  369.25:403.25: 0.28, 2.21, 1.71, 2.23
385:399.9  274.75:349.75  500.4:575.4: -0.10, 1.95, 2.24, 2.21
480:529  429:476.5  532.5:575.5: 0.12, 2.74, 2.2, 2.19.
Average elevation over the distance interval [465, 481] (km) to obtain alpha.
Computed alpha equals 2.52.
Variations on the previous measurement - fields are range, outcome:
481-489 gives 2.23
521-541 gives 2.28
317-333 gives 1.9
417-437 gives 2.28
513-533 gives 2.27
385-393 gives 2.2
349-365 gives 1.79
